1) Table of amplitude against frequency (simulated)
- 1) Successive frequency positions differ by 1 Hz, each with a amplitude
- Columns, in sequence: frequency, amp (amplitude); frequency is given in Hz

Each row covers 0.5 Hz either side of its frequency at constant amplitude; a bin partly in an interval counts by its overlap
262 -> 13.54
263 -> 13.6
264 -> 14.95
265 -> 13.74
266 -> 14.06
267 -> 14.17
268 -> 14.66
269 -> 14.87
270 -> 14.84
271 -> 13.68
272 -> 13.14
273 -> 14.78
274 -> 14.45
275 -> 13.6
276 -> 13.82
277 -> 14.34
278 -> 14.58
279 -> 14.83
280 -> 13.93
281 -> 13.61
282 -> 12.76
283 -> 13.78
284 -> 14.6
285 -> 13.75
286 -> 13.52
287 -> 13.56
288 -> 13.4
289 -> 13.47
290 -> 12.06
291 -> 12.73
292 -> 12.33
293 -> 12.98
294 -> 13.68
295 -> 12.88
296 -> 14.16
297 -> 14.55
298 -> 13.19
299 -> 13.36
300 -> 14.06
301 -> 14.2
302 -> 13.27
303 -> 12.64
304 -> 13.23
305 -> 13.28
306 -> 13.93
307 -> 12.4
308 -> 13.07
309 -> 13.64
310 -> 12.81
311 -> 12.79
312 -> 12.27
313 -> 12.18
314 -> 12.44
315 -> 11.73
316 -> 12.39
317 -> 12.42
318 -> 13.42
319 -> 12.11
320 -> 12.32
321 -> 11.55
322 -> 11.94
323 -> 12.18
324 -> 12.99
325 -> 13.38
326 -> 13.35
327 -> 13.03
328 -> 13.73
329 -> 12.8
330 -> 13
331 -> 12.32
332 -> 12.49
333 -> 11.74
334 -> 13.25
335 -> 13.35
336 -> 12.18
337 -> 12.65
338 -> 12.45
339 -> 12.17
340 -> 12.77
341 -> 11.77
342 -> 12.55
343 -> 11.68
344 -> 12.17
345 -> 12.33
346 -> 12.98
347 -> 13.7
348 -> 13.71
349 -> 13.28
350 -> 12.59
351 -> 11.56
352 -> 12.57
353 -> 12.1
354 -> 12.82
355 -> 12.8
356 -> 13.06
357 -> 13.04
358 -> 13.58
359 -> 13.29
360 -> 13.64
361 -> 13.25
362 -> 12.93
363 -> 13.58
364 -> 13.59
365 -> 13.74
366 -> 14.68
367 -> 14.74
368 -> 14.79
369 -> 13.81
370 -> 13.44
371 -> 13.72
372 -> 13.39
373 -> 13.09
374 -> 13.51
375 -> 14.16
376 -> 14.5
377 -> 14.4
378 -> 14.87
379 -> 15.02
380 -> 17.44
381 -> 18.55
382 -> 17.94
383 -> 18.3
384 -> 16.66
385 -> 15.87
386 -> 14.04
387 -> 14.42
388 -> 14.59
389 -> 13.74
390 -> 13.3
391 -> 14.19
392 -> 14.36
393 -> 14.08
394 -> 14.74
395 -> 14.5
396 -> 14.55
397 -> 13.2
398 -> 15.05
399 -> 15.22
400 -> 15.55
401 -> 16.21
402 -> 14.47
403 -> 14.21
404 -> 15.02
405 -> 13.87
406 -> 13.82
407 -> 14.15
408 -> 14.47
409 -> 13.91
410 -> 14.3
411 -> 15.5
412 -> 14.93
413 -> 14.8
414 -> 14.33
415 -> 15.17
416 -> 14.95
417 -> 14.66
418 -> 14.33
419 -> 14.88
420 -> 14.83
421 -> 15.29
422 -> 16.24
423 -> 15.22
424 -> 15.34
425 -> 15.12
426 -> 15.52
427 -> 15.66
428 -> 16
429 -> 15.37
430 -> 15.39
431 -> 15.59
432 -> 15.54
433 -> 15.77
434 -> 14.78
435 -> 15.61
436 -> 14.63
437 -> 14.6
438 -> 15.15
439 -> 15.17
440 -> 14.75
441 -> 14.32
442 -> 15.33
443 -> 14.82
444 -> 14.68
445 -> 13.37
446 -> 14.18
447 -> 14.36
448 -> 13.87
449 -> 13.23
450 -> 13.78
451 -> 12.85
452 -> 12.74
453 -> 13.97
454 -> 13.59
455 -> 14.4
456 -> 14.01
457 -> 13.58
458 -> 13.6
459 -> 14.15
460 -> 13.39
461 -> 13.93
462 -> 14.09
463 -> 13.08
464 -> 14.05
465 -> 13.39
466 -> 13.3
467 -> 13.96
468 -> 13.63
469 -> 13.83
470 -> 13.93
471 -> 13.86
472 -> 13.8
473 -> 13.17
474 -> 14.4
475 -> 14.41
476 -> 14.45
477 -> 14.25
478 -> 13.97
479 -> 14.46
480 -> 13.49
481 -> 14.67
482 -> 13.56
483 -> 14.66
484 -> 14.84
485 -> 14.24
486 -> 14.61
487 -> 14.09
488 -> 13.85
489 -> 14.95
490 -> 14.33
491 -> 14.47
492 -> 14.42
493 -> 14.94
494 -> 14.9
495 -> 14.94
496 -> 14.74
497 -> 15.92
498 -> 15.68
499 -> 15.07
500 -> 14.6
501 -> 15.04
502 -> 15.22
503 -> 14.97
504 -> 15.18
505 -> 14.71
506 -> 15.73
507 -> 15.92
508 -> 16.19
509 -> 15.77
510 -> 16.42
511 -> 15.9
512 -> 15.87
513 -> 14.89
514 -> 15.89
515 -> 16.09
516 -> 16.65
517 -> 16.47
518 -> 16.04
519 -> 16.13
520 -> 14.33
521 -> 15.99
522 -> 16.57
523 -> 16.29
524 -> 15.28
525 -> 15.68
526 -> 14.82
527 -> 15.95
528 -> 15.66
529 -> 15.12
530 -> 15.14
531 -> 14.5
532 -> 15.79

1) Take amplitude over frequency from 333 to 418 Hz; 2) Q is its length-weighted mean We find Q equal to 14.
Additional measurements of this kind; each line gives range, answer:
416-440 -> 15.2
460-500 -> 14.3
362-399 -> 14.7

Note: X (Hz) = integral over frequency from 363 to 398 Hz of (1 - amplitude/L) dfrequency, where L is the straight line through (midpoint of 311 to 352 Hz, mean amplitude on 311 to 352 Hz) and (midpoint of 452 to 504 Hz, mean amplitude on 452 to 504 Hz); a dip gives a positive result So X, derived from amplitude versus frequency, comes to -4.15 Hz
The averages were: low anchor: 12.6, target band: 14.7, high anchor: 14.2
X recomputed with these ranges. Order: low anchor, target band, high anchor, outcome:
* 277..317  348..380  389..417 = 1.1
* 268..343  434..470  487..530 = 1.8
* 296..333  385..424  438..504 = -2.7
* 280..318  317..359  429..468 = 2.4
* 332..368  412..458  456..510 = -2.7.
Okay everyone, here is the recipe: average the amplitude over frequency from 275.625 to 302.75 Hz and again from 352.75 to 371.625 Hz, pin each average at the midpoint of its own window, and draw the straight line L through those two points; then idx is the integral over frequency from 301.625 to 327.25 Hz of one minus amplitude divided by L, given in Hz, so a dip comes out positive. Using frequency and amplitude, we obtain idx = 1.6 Hz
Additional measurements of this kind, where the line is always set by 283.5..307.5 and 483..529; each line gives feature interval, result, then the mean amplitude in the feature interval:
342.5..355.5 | 1.2 Hz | 12.6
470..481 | 0.7 Hz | 14.1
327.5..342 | 1.2 Hz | 12.6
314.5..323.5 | 0.9 Hz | 12.2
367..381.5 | -0.5 Hz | 14.6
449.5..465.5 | 1.3 Hz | 13.7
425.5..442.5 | -0.7 Hz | 15.2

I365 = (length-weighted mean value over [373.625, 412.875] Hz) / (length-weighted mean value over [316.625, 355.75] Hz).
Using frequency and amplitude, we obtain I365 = 1.2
